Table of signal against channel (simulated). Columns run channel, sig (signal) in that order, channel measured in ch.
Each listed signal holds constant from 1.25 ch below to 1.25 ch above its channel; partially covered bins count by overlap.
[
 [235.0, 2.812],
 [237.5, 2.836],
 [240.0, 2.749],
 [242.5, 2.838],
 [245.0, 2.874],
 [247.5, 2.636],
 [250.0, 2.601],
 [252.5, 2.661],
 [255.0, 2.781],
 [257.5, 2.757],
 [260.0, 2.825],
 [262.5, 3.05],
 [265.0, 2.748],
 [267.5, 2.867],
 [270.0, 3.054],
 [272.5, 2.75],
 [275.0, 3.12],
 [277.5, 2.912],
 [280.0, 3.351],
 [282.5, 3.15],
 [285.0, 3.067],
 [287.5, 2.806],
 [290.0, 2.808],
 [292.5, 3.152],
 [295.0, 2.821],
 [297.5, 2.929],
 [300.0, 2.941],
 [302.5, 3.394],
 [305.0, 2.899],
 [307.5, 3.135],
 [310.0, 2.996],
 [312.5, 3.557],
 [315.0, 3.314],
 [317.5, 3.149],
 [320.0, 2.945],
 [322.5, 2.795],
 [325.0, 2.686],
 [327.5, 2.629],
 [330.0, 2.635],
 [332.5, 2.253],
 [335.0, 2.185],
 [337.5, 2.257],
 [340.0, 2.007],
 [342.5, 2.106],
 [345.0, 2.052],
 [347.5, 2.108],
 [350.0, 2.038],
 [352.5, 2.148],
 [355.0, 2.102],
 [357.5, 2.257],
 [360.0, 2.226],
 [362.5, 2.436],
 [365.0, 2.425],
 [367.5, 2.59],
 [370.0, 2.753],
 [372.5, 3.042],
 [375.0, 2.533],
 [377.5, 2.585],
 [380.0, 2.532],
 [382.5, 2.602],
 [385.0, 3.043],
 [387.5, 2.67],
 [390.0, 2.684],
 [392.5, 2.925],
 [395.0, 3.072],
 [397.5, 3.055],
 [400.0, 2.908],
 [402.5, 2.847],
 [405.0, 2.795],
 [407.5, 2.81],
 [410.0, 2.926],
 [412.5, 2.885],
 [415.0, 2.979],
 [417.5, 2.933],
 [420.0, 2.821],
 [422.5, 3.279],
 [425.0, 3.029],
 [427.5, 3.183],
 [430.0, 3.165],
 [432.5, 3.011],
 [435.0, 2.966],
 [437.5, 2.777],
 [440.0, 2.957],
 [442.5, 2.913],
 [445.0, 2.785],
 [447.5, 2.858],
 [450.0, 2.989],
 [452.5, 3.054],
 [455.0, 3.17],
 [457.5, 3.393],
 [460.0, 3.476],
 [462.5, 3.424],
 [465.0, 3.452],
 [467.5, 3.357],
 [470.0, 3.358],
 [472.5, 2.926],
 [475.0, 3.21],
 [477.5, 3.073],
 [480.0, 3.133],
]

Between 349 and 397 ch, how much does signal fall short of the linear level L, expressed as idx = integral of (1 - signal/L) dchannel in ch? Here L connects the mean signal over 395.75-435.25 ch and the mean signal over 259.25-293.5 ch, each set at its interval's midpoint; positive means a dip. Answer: 6.5 ch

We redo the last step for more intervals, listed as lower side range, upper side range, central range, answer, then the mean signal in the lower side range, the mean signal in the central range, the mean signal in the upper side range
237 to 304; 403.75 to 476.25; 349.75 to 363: 3.49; 2.91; 2.2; 3.06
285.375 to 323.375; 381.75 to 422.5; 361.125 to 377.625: 1.78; 3.05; 2.62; 2.89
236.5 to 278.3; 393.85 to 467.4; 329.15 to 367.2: 9.28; 2.83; 2.22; 3.04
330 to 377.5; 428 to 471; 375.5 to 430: -3.06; 2.32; 2.89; 3.12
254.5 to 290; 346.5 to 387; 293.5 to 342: -1.54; 2.94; 2.81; 2.47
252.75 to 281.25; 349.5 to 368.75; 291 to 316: -4.15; 2.92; 3.11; 2.29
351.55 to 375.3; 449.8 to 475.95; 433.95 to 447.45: 0.91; 2.45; 2.88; 3.27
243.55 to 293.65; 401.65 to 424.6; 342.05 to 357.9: 4.38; 2.9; 2.11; 2.92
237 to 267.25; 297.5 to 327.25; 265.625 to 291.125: -0.74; 2.78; 2.98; 3.05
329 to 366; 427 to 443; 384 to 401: -1.91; 2.21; 2.91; 2.99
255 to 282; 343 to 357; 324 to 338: -0.90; 2.94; 2.45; 2.1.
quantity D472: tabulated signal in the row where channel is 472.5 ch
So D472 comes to 2.926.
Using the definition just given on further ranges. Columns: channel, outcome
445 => 2.785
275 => 3.12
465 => 3.452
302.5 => 3.394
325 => 2.686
